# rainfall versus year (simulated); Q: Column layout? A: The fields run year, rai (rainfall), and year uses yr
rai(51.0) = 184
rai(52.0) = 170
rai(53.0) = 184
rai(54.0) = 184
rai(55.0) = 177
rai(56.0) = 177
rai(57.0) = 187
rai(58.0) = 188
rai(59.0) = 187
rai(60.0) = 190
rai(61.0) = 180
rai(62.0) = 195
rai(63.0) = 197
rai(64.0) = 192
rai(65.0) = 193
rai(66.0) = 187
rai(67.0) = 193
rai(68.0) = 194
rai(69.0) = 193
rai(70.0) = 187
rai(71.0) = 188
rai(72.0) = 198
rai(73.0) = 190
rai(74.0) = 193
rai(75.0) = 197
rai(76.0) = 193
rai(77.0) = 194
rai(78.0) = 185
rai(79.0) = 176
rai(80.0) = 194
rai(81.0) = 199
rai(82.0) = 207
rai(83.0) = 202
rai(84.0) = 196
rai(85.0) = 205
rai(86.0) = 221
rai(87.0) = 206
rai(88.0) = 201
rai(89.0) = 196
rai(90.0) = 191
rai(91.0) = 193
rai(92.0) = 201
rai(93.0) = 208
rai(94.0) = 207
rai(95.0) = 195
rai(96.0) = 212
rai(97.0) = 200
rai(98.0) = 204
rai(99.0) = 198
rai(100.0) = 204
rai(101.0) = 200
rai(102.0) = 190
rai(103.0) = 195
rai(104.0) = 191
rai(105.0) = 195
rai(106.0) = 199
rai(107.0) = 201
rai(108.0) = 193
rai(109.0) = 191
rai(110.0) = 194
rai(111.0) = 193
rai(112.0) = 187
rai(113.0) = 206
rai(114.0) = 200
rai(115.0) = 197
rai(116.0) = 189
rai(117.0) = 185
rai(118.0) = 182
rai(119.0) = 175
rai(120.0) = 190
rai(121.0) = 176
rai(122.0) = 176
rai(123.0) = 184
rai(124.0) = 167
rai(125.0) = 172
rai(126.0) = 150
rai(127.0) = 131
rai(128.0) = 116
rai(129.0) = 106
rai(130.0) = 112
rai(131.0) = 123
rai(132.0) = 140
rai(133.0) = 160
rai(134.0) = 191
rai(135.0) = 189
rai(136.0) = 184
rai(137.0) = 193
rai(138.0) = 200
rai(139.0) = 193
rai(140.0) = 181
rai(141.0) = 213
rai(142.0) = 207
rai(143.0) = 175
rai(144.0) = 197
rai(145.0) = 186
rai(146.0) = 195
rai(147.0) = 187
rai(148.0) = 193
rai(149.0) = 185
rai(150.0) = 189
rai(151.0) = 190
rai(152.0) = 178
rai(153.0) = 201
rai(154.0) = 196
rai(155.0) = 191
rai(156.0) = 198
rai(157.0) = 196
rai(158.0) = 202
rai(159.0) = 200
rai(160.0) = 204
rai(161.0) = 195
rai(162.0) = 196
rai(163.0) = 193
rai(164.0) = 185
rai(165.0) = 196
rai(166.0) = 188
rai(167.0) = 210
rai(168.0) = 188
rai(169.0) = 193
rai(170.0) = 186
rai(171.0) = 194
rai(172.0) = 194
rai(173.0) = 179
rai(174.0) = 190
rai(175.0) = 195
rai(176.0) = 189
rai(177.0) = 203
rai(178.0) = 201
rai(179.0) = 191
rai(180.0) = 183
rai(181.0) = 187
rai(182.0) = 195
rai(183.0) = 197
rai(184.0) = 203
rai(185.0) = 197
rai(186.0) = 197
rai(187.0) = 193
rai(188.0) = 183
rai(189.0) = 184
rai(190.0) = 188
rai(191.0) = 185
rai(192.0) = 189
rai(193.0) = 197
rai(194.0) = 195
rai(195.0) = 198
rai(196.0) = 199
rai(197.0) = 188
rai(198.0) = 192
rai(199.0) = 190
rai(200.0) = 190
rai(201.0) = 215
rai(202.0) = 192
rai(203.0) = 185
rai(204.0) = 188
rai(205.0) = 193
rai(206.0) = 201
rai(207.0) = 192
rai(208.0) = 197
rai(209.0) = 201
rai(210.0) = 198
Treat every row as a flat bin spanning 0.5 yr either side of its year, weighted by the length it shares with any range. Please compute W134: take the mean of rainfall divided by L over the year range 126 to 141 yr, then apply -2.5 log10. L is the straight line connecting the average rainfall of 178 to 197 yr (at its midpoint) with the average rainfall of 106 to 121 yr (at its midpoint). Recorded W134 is 0.196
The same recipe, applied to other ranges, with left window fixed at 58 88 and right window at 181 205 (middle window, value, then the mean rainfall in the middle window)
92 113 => -0.02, 198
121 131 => 0.30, 146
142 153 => 0.03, 189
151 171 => -0.01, 194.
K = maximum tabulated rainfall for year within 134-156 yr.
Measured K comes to 213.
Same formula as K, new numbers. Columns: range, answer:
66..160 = 221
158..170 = 210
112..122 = 206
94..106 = 212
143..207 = 215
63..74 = 198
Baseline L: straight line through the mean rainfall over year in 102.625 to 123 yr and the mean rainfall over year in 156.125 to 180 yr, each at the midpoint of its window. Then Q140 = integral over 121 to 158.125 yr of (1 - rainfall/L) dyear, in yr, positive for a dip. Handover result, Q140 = 3.0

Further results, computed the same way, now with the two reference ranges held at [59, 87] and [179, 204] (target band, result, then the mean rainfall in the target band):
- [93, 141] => 2.9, 182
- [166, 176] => 0.1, 192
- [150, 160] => -0.1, 195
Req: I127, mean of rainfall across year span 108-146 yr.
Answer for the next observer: 176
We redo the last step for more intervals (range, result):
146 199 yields 193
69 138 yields 186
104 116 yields 196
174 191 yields 193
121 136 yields 153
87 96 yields 200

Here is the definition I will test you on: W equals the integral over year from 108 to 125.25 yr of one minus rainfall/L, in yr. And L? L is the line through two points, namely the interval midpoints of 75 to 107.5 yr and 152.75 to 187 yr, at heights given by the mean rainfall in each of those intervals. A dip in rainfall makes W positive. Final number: 0.9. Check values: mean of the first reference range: 199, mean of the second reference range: 194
